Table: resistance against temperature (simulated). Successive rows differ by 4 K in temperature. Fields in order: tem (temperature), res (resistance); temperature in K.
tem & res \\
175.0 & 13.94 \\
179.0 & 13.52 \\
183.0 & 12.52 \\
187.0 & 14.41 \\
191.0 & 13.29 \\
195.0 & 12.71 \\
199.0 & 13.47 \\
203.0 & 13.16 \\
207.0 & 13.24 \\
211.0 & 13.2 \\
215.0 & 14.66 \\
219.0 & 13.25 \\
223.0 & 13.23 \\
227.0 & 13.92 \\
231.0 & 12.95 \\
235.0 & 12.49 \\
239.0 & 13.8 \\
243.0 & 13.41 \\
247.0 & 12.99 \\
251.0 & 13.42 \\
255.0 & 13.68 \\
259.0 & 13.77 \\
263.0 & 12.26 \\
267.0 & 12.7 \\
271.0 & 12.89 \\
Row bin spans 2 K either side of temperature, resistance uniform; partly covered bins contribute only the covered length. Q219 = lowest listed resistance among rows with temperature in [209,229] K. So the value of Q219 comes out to 13.2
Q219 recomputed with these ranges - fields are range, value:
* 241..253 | 12.99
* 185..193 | 13.29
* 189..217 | 12.71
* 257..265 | 12.26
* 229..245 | 12.49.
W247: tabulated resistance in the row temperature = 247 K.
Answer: 12.99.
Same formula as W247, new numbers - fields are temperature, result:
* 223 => 13.23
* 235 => 12.49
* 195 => 12.71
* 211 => 13.2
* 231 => 12.95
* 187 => 14.41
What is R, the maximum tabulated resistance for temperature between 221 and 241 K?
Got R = 13.92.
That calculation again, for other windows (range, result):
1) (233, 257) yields 13.8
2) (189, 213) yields 13.47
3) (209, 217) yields 14.66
